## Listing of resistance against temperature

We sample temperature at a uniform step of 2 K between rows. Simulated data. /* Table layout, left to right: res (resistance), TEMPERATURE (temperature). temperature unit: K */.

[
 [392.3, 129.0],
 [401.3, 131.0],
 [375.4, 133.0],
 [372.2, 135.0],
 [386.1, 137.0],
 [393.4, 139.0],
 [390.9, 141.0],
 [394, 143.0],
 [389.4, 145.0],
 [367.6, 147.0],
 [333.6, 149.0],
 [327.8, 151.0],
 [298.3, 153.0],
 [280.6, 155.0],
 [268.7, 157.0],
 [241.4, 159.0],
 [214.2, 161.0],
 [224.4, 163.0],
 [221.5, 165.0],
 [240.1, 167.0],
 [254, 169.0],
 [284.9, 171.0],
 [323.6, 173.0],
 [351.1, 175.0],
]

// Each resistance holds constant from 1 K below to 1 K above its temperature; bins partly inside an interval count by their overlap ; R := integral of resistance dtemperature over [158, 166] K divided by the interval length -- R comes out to 225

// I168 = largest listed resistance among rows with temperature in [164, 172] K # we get 284.9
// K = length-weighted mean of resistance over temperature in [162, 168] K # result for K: 229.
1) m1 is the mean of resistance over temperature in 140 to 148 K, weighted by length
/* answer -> 385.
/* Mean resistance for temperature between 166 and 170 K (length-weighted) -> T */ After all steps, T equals 247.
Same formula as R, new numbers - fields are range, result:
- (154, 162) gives 251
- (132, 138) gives 378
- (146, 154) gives 332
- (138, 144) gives 393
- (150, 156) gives 302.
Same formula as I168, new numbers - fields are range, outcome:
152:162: 298.3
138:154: 394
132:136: 375.4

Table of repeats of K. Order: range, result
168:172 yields 269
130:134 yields 388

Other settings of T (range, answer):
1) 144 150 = 364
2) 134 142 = 386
